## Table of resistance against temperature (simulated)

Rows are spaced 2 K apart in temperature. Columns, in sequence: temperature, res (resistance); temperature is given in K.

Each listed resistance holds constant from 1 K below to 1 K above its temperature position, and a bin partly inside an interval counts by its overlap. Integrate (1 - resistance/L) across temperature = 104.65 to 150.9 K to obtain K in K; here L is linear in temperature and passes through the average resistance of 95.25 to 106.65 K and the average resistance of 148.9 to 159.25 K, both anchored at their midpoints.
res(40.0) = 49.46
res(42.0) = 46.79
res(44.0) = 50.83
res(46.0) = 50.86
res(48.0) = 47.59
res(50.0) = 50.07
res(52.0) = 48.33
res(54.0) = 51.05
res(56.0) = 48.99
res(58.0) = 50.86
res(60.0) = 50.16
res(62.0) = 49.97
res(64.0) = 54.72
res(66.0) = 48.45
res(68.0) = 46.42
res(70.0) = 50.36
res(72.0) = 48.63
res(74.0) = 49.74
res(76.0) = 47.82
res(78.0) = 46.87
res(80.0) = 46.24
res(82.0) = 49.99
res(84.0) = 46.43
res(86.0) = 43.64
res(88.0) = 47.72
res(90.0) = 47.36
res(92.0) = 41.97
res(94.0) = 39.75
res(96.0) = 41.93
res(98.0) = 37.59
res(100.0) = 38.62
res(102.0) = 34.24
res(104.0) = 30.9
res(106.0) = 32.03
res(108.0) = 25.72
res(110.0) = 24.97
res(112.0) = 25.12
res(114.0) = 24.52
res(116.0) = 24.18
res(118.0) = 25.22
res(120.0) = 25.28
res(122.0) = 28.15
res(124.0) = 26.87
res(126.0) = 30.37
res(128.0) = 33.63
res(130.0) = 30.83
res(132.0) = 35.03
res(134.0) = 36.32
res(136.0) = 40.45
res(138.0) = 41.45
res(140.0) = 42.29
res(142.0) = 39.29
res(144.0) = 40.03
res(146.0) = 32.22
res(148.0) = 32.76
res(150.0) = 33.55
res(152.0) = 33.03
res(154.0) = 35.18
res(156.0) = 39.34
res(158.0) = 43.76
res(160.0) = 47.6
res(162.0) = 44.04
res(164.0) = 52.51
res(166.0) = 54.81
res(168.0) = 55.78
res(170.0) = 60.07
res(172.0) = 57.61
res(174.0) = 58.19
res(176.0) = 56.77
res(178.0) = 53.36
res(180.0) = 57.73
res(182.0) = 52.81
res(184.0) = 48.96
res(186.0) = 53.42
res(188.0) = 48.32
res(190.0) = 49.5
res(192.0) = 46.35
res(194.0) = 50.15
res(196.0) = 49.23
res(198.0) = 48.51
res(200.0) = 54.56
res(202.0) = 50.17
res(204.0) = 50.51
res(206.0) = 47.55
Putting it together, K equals 6.1 K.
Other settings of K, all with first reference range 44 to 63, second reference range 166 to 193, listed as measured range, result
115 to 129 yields 6.5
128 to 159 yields 9.3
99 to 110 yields 4.2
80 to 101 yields 3.0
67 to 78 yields 0.4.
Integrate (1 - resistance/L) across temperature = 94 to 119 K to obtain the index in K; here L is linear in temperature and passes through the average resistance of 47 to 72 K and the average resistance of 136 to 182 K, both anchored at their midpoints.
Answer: 9.0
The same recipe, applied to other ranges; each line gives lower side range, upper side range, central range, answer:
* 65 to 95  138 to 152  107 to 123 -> 6.2 K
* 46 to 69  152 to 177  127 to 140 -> 3.4 K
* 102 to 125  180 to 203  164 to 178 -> -3.9 K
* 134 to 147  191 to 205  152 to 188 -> -4.8 K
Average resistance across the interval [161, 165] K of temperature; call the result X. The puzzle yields 48.3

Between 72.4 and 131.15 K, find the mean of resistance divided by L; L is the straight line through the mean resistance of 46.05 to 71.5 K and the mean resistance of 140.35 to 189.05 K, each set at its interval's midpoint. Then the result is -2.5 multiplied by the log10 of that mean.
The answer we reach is 0.32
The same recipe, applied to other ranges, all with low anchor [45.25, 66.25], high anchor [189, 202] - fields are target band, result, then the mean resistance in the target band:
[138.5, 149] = 0.31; 37.5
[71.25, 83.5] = 0.04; 48.1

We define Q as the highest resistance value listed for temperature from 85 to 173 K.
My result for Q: 60.07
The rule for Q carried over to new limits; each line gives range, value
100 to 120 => 38.62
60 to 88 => 54.72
